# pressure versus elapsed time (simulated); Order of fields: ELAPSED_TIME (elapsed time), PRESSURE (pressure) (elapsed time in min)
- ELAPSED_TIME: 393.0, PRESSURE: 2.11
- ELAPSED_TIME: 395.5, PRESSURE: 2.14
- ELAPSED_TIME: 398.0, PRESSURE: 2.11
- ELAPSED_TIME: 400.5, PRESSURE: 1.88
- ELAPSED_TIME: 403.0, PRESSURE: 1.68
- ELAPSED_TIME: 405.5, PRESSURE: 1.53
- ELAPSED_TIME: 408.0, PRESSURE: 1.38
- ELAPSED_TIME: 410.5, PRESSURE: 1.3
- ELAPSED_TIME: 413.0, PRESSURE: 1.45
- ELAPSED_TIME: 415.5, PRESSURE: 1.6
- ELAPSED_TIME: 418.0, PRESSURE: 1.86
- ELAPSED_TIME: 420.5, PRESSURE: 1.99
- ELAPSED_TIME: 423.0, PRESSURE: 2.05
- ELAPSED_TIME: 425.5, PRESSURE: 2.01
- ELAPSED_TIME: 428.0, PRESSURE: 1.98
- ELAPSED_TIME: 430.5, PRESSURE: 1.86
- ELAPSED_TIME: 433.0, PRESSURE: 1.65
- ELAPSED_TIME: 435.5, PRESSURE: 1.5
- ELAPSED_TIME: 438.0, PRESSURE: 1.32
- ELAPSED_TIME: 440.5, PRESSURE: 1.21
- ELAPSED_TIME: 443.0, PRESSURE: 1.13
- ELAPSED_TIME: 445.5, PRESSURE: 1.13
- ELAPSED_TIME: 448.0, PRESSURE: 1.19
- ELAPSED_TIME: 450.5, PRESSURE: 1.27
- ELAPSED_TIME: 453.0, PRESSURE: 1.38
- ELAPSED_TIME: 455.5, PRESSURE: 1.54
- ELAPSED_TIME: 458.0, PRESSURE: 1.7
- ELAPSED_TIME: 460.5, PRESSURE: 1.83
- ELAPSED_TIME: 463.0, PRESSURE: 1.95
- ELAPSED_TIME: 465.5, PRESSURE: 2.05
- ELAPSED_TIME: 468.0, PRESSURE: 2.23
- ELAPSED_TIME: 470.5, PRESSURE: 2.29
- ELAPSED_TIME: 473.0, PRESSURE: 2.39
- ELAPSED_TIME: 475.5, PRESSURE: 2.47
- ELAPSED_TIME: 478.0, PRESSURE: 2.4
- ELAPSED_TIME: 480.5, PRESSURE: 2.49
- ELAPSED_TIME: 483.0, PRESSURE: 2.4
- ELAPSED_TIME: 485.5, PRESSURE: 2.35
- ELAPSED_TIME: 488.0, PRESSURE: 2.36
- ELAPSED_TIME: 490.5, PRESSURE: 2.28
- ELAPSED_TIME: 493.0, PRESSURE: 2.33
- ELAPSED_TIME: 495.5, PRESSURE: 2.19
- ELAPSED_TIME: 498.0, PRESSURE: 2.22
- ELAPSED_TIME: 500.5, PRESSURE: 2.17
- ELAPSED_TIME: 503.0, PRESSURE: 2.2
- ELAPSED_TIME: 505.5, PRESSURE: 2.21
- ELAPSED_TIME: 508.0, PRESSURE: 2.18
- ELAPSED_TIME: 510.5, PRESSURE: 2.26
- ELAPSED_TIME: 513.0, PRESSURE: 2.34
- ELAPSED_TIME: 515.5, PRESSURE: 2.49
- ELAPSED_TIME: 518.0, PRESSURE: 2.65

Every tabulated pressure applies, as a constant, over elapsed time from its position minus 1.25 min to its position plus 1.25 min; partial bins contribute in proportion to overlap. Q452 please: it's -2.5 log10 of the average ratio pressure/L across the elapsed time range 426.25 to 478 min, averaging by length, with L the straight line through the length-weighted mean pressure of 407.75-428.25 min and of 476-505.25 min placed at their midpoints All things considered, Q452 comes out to 0.17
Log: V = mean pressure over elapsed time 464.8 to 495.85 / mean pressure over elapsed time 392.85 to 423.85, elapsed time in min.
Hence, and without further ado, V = 1.3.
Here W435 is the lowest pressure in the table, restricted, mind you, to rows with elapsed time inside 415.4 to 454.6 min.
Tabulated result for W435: 1.13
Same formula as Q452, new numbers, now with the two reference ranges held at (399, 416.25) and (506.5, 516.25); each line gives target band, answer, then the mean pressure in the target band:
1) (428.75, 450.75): 0.27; 1.38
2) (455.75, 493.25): -0.09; 2.21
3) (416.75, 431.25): -0.17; 1.96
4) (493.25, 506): 0.01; 2.21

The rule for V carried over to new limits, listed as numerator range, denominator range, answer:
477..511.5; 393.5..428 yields 1.28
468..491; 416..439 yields 1.32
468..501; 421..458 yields 1.52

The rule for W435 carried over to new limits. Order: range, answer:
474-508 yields 2.17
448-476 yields 1.19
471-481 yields 2.39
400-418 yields 1.3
